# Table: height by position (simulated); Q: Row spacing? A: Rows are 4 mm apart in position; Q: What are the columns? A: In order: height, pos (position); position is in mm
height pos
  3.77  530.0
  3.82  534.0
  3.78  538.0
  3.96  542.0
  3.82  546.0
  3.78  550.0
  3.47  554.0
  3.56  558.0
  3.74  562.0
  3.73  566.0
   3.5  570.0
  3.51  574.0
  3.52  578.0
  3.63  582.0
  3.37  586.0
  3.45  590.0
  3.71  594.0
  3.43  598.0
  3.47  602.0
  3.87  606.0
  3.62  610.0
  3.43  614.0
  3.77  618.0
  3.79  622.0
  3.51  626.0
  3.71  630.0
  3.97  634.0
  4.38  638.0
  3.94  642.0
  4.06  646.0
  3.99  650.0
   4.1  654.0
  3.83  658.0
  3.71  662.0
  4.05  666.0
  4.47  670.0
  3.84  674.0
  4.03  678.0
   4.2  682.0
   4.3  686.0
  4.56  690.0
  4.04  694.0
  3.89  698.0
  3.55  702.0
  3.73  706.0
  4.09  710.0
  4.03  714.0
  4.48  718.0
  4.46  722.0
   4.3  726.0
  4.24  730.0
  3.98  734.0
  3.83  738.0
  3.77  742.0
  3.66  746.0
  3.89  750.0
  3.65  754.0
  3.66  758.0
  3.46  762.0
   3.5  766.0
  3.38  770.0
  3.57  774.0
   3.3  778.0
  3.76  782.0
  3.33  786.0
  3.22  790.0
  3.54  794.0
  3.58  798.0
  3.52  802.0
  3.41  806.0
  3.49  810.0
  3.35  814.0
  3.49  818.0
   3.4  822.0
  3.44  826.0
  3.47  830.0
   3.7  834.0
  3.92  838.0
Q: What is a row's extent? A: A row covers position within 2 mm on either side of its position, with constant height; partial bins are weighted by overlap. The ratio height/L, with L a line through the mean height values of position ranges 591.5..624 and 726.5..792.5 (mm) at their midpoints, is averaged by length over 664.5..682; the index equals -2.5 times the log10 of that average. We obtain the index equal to -0.13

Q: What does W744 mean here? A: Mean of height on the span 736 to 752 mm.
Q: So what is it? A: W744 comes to 3.79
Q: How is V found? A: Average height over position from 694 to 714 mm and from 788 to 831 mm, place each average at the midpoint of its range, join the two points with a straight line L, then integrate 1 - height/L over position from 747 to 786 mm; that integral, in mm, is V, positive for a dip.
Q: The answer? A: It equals 0.5 mm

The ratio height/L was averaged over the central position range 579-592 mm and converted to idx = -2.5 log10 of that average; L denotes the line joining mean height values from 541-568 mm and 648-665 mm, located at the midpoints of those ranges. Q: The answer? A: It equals 0.086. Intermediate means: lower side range 3.71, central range 3.49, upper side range 3.92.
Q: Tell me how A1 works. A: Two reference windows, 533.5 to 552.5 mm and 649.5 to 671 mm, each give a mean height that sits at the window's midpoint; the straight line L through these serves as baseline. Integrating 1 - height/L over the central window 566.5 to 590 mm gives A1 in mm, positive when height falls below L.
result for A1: 2.2 mm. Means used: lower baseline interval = 3.82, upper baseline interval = 4.01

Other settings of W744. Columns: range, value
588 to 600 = 3.53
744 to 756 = 3.73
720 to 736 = 4.25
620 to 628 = 3.65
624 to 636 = 3.73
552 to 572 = 3.6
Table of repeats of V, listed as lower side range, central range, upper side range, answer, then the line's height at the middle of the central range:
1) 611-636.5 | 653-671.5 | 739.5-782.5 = -1.7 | 3.68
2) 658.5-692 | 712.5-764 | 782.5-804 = -2.4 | 3.77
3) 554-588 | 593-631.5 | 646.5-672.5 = 1.5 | 3.78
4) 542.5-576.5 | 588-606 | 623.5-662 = 1.1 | 3.78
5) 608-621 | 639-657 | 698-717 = -1.5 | 3.72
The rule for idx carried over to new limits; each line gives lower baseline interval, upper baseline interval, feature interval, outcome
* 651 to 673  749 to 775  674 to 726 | -0.071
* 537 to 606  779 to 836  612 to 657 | -0.086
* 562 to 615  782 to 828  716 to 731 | -0.246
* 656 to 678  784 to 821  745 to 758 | -0.025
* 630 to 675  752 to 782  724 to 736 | -0.136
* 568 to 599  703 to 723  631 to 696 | -0.055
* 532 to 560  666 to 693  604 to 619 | 0.087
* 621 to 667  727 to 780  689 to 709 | -0.034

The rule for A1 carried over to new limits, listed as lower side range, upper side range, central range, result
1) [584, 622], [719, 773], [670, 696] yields -3.2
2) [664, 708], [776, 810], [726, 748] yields -0.9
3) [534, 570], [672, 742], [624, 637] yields 0.4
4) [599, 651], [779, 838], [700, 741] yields -4.8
